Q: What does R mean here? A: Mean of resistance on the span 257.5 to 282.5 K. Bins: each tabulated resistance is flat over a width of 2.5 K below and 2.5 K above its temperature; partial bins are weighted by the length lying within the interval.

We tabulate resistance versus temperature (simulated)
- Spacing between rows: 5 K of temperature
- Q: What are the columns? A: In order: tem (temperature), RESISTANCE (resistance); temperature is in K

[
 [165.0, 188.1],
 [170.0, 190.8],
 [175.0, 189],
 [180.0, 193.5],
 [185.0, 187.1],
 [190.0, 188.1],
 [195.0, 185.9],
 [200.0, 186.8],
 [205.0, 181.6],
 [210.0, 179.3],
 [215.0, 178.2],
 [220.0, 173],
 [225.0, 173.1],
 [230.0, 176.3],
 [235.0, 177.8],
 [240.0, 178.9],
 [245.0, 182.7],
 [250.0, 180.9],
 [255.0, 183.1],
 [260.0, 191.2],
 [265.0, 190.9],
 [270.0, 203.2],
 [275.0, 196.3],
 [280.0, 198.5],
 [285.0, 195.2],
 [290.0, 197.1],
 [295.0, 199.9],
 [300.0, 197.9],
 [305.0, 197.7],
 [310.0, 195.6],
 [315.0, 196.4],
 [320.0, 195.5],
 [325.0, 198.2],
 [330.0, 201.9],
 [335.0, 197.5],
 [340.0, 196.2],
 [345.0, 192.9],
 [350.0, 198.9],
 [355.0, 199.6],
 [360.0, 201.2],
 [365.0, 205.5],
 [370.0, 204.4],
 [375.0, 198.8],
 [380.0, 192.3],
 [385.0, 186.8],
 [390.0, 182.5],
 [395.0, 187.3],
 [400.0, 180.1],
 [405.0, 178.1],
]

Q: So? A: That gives 196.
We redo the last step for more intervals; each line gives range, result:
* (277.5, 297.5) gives 198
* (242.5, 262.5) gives 184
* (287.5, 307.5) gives 198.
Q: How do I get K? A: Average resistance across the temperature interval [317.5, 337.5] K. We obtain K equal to 198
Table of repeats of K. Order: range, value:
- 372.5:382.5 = 196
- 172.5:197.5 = 189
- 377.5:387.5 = 190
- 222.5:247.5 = 178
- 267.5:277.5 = 200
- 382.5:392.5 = 185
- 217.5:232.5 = 174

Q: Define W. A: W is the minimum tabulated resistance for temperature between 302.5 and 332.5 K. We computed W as 195.5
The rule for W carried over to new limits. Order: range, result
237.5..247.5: 178.9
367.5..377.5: 198.8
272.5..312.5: 195.2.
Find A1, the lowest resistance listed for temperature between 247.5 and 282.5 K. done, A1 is 180.9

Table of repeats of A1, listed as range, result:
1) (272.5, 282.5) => 196.3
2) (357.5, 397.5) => 182.5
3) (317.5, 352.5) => 192.9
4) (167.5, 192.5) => 187.1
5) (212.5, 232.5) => 173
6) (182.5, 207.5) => 181.6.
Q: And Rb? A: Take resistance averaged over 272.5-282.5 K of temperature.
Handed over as 197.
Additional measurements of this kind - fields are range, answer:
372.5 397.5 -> 190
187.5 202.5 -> 187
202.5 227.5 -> 177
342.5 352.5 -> 196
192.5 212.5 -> 183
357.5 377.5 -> 202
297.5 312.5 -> 197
